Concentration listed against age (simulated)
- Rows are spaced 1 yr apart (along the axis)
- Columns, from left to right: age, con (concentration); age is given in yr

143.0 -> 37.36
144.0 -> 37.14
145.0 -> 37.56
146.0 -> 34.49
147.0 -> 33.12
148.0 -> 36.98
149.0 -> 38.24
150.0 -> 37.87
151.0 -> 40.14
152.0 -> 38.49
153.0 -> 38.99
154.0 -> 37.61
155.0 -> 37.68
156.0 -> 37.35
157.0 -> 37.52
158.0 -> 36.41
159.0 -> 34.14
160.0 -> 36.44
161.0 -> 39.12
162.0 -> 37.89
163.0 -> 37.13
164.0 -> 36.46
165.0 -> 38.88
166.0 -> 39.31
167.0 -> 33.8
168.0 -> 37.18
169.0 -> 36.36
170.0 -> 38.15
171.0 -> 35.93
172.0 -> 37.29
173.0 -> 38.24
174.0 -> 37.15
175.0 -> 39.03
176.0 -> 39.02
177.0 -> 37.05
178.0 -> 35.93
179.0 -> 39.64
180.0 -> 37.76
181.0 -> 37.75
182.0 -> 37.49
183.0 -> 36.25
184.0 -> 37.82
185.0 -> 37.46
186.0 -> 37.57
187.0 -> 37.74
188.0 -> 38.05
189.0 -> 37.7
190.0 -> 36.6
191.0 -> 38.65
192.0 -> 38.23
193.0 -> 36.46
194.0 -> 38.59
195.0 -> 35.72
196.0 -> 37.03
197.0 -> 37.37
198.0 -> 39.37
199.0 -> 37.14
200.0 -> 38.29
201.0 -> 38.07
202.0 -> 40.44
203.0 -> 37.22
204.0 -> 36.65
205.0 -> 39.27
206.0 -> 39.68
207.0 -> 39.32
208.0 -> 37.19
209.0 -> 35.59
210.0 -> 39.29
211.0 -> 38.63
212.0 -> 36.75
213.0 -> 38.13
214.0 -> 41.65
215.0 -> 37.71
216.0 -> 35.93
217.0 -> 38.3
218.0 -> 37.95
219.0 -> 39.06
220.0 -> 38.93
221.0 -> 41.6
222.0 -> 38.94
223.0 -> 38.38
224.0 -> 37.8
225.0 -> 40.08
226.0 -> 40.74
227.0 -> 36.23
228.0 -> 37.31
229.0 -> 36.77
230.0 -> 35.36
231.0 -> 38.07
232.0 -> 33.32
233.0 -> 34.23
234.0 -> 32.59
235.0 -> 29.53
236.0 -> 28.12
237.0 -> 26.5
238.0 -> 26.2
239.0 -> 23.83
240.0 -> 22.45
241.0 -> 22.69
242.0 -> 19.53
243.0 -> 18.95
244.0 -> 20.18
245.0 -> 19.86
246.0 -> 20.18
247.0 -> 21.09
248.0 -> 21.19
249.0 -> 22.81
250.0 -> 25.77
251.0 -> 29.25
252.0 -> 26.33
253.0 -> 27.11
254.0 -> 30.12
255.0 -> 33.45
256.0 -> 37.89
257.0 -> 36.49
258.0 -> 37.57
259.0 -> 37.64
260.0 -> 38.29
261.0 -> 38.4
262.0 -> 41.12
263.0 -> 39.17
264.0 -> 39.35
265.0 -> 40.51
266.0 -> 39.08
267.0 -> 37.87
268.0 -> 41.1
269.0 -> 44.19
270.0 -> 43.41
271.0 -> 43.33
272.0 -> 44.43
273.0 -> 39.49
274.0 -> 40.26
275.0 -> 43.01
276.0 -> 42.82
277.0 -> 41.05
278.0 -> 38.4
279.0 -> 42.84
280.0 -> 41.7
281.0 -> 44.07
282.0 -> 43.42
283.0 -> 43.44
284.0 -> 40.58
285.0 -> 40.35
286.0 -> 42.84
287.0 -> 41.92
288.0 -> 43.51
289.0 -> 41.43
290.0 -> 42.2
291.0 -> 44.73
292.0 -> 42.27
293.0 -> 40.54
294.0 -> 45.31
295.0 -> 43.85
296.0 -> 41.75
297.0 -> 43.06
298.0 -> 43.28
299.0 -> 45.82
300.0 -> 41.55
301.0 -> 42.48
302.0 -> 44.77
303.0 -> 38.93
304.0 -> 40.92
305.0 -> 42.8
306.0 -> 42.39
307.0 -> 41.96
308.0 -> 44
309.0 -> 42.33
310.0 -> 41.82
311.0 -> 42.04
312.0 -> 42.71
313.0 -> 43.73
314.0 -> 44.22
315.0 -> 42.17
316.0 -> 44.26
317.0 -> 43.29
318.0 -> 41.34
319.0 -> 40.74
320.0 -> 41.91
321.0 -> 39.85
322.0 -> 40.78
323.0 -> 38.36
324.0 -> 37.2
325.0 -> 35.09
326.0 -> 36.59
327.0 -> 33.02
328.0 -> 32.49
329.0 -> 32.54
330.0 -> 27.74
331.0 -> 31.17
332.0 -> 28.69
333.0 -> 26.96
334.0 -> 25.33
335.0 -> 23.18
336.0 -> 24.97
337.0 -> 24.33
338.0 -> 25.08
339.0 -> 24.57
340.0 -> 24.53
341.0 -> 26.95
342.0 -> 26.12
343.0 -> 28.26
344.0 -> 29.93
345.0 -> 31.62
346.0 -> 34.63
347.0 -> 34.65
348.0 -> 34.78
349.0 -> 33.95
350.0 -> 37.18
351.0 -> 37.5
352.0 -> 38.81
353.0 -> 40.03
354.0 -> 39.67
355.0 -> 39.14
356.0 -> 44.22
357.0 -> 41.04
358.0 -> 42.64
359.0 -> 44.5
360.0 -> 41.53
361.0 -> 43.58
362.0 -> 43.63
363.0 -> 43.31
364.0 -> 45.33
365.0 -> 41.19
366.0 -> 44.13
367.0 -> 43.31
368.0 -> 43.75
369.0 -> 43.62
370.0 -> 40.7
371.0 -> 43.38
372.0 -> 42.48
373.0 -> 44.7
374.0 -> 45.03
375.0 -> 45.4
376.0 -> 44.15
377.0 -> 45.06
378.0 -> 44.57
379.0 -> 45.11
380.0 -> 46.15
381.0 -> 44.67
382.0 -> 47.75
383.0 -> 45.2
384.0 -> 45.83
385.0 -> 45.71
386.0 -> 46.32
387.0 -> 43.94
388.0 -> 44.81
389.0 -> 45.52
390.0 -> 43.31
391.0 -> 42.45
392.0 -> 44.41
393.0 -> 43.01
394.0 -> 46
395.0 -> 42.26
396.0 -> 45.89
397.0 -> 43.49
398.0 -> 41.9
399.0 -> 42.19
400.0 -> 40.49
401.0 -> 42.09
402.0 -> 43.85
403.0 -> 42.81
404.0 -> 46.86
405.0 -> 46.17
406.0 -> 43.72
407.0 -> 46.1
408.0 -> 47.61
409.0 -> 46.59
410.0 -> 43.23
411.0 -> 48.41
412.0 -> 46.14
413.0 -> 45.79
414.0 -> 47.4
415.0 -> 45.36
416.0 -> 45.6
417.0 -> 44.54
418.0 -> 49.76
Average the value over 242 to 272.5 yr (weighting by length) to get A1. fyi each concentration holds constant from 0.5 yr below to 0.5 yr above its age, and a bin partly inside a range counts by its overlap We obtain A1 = 33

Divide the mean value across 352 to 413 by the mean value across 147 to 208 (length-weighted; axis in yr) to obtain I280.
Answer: 1.2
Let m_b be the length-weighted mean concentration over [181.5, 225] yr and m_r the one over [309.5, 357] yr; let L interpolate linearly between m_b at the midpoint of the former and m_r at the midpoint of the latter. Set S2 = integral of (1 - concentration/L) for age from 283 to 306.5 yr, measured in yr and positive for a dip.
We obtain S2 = -4.37 yr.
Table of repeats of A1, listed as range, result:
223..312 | 36.9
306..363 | 36.2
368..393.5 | 44.5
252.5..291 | 40.2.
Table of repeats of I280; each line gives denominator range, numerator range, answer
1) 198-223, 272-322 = 1.10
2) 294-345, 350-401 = 1.18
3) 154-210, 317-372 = 0.96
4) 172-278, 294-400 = 1.11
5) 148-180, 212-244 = 0.89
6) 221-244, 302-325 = 1.31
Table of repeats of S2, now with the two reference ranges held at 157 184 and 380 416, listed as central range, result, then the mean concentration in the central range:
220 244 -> 4.4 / 32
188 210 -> 0.2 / 37.9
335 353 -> 5.2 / 30.5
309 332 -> 2.0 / 38.6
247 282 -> 2.8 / 37.2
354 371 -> 0.3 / 42.8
